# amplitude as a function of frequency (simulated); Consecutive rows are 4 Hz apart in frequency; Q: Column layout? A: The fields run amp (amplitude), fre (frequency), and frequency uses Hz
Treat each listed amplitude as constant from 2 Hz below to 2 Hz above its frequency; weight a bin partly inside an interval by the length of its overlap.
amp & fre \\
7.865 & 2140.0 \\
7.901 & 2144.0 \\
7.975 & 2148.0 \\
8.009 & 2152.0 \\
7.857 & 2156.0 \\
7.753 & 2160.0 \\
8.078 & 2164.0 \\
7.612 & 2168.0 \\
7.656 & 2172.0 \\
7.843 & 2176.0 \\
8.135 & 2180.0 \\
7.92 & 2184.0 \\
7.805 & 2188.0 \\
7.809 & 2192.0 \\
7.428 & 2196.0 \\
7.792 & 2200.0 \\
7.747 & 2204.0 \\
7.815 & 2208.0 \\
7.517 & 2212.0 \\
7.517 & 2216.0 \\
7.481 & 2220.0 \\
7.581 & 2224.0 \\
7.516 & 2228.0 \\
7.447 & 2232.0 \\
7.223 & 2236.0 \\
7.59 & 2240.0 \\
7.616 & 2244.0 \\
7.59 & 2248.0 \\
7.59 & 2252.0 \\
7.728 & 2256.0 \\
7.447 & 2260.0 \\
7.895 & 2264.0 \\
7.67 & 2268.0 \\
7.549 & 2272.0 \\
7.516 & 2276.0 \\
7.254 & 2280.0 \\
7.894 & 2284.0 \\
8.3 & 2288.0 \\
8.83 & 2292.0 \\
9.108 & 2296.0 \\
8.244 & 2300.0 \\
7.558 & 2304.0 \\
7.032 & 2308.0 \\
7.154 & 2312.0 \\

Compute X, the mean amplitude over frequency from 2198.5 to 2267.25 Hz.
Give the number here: 7.59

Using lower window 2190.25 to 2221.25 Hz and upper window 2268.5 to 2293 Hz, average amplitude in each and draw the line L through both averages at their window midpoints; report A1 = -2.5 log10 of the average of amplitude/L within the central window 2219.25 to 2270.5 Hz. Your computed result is 0.02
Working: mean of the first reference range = 7.64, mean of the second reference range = 7.84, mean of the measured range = 7.57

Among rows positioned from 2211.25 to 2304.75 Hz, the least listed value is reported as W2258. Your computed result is 7.223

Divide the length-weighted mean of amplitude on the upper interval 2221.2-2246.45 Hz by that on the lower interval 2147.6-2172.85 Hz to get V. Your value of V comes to 0.96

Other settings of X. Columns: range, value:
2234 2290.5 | 7.64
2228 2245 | 7.47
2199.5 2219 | 7.66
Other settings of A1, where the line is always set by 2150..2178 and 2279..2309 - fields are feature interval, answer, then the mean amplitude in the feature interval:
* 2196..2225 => 0.042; 7.62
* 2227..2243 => 0.073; 7.45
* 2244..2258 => 0.051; 7.63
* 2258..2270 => 0.049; 7.67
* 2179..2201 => 0.011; 7.8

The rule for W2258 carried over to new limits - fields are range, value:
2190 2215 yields 7.428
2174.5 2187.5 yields 7.843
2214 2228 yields 7.481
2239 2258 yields 7.59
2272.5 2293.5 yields 7.254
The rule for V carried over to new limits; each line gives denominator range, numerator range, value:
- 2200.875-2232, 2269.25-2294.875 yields 1.04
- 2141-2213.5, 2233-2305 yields 1.00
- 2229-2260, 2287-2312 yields 1.07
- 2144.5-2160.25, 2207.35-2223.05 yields 0.96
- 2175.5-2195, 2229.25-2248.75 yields 0.95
